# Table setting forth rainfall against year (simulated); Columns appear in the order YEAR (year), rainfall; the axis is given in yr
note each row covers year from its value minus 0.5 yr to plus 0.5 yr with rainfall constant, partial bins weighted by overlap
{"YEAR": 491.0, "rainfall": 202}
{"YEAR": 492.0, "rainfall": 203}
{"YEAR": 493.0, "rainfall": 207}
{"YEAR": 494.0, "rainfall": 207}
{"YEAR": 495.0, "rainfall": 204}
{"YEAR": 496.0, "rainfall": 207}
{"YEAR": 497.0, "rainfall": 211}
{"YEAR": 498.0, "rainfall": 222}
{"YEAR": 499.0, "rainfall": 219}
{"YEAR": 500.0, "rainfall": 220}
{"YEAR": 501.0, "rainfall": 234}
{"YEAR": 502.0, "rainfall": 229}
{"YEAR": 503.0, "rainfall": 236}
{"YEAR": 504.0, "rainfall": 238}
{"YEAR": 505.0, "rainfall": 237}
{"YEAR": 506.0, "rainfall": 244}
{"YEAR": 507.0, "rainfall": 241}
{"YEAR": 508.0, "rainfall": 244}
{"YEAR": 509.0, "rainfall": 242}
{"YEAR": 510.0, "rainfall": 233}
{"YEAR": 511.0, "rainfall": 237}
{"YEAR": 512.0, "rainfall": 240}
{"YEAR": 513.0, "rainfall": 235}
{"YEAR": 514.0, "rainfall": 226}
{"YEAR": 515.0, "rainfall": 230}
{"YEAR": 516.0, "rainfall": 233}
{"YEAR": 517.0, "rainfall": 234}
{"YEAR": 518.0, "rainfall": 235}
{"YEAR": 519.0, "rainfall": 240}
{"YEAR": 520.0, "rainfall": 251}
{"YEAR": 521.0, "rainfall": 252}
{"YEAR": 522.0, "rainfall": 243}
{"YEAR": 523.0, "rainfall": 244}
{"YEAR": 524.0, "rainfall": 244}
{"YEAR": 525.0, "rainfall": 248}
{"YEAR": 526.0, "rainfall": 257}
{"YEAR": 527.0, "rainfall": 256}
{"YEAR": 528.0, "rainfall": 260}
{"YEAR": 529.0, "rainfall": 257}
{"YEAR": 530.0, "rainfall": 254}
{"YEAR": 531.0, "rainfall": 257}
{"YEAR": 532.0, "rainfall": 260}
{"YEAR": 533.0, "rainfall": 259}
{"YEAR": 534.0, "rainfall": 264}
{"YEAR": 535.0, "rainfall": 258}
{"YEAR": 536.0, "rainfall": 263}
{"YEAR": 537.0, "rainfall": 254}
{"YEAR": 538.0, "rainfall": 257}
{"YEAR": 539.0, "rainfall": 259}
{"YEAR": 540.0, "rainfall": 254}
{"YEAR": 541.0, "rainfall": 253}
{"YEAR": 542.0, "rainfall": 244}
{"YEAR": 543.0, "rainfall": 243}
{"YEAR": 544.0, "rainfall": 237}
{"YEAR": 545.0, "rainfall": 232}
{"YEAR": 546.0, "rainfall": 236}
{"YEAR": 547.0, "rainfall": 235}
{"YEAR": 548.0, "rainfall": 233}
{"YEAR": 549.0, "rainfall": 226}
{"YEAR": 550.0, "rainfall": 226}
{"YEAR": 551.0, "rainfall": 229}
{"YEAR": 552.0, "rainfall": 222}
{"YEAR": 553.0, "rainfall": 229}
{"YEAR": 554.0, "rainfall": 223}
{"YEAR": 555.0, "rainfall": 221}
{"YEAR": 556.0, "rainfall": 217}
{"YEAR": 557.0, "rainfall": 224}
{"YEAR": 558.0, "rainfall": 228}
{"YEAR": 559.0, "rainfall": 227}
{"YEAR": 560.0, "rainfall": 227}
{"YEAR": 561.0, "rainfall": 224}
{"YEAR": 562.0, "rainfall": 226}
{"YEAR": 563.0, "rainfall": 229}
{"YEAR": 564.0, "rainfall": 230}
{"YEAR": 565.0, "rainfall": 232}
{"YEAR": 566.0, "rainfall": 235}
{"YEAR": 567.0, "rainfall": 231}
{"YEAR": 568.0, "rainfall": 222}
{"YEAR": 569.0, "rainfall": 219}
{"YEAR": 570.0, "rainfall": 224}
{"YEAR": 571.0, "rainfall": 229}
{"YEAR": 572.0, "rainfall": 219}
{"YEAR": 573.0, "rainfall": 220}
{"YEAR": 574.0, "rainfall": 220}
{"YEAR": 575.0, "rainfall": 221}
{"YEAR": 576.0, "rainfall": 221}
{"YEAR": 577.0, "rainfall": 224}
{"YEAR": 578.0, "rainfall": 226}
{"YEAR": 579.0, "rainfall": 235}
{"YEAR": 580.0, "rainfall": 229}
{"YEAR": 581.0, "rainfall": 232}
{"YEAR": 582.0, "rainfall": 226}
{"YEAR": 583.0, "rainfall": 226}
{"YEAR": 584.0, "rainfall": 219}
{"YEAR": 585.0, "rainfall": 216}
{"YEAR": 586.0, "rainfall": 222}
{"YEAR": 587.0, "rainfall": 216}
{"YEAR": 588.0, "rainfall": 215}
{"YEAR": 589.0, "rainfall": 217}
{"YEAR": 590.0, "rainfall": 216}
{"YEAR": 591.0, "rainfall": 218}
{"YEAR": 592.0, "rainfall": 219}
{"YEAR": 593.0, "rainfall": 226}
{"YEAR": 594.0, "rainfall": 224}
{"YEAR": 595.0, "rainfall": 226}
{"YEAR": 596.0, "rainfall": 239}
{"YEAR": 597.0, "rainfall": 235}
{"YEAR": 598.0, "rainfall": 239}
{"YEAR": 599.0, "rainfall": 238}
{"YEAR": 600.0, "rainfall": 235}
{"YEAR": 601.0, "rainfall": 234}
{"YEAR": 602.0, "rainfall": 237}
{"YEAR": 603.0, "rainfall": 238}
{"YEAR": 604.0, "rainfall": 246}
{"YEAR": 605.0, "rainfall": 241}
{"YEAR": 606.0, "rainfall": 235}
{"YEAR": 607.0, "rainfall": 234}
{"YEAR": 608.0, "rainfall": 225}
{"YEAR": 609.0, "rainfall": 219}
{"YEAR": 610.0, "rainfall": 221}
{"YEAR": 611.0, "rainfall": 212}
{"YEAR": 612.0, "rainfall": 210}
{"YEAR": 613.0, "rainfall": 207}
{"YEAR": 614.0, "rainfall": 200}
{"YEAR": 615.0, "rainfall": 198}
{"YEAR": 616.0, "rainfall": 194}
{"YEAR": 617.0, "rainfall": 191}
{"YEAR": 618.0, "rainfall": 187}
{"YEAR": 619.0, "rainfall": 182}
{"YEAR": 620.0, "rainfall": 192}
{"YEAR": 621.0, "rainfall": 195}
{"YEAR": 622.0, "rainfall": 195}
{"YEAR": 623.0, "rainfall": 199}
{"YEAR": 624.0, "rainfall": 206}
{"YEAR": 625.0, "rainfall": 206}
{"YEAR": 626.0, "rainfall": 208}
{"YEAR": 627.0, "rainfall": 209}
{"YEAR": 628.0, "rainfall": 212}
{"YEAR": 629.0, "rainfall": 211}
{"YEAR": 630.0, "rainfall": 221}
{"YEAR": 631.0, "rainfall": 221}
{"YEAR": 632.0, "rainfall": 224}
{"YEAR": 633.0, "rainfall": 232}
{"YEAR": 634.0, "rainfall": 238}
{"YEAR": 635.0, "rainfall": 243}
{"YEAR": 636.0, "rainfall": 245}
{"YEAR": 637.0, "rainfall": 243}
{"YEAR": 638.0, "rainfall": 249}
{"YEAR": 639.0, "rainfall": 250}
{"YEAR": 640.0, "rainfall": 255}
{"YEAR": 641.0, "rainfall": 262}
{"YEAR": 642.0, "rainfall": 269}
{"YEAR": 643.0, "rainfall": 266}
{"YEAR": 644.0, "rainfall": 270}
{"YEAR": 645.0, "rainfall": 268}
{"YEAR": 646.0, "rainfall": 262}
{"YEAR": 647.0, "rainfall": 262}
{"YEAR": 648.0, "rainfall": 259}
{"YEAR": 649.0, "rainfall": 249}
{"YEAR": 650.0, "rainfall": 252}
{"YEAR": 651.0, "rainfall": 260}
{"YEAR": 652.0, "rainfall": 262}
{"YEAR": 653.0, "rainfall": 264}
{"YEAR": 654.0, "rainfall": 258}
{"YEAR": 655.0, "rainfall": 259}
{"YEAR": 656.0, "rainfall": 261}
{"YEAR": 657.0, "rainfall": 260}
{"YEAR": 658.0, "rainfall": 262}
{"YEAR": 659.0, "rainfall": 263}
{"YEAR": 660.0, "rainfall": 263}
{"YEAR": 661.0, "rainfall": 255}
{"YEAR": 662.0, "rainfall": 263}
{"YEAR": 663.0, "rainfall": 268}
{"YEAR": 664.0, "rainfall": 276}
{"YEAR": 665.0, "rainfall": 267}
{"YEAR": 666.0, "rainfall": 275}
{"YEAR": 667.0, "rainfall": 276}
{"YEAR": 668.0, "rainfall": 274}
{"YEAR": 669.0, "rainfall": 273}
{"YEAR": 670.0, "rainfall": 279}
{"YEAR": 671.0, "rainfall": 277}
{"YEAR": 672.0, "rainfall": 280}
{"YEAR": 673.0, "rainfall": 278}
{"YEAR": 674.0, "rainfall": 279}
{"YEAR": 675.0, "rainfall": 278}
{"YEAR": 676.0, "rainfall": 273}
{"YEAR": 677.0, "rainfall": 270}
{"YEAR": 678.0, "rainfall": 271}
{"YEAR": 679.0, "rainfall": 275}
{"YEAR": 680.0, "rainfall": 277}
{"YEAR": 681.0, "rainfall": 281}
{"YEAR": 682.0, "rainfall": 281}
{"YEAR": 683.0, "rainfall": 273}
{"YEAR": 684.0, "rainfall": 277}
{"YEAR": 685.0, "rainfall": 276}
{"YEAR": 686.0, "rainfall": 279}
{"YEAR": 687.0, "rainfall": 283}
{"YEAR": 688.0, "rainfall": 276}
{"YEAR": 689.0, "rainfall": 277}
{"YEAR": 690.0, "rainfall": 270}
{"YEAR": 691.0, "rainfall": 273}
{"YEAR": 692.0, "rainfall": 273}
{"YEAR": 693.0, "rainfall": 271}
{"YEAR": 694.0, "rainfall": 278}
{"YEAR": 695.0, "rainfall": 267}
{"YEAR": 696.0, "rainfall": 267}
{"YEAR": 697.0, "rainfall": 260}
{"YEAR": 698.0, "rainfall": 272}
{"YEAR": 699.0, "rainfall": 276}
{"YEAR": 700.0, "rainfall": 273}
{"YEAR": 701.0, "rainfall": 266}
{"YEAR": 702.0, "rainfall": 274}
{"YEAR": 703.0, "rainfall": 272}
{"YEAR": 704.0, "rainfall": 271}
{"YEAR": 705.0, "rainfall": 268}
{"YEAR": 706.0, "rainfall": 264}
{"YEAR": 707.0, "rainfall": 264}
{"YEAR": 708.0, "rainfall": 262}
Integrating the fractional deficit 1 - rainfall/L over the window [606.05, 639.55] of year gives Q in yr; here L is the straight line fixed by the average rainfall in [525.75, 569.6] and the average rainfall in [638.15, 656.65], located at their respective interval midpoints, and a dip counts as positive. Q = 5.3 yr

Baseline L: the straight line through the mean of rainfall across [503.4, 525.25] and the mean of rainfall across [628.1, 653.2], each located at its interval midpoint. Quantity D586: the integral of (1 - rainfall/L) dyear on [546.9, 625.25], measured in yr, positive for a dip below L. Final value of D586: 7.45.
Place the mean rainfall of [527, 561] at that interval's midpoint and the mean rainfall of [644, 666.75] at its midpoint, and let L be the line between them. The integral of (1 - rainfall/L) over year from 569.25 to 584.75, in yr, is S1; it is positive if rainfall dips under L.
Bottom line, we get 1.4 yr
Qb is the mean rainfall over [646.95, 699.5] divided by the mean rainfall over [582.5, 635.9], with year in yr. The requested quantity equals 1.24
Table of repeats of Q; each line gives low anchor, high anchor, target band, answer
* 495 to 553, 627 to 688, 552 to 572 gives 1.67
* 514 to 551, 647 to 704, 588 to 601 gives 1.48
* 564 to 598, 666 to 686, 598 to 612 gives 0.36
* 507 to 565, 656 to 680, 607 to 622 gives 3.21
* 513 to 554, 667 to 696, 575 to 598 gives 2.82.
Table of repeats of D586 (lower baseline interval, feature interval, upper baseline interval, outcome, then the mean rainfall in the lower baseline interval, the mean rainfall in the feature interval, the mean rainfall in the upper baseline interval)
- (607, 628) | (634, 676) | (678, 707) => -4.47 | 204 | 264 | 273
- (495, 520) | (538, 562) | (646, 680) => 0.84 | 232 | 233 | 267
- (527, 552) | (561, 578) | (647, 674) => 1.82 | 248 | 225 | 266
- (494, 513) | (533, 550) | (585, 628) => -1.64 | 229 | 246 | 217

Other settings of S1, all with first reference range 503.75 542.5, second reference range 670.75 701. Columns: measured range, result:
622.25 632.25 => 2.0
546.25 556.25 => 1.0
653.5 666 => 0.3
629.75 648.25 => 1.2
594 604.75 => 1.0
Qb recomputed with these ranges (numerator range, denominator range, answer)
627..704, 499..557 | 1.09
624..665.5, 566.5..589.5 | 1.12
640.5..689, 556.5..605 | 1.19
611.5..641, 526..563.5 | 0.89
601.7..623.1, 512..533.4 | 0.86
